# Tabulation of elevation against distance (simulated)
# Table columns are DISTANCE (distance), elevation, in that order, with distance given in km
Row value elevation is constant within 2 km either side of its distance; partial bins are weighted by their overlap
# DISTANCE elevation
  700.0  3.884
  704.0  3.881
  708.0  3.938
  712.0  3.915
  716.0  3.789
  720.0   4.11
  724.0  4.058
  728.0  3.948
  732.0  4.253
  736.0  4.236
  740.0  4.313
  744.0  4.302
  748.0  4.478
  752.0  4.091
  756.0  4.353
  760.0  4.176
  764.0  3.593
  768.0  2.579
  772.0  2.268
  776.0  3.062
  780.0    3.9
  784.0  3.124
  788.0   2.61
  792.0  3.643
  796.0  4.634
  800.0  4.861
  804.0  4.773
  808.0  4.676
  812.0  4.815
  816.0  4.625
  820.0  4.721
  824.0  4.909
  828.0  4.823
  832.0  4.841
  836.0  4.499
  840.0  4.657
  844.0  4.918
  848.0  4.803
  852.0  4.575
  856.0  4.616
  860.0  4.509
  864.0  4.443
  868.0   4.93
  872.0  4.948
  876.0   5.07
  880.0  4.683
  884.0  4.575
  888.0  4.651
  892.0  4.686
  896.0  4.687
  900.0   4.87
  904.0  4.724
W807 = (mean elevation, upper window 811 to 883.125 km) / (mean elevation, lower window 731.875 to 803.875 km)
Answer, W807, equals 1.24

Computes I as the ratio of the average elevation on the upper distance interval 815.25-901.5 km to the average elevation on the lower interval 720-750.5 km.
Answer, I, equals 1.12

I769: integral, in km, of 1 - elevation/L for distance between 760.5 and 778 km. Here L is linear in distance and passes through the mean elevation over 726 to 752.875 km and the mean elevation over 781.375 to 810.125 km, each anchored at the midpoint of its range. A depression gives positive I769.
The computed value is 4.9 km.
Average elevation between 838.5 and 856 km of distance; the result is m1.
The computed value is 4.73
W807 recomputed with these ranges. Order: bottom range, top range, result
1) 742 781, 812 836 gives 1.30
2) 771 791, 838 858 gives 1.54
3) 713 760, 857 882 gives 1.14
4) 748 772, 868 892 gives 1.30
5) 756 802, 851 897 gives 1.33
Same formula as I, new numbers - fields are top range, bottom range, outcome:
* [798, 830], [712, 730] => 1.20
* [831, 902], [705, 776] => 1.22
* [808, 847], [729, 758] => 1.11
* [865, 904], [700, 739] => 1.19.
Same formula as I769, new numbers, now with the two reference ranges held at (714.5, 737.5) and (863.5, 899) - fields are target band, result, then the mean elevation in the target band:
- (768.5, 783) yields 4.27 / 3.03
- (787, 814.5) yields 0.31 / 4.35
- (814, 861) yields -1.55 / 4.71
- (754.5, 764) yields 0.22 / 4.12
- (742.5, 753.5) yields -0.35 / 4.3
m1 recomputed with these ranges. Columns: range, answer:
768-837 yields 4.11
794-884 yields 4.74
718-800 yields 3.81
